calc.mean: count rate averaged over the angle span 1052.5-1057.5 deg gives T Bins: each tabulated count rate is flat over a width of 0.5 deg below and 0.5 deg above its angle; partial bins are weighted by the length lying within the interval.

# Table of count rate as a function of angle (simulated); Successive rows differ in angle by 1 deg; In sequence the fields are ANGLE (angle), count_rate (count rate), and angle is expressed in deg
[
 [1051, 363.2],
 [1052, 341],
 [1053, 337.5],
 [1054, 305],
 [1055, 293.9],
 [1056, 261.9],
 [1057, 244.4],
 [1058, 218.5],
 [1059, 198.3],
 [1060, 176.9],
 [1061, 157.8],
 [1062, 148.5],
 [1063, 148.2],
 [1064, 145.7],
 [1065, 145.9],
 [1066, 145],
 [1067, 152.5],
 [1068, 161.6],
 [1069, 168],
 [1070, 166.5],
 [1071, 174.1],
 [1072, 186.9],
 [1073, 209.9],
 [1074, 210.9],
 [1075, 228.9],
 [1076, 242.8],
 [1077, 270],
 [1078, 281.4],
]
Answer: 289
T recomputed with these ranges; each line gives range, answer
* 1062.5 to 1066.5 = 146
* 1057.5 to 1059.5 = 208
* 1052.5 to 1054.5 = 321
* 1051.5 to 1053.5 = 339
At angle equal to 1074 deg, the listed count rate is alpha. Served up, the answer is 210.9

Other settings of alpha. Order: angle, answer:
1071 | 174.1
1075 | 228.9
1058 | 218.5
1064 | 145.7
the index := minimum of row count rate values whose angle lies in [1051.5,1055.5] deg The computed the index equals 293.9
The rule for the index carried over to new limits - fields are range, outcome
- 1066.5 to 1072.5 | 152.5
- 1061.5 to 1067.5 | 145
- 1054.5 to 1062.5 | 148.5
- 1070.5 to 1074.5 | 174.1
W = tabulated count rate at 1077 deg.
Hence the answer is 270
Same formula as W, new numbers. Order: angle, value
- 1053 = 337.5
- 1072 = 186.9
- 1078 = 281.4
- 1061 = 157.8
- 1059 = 198.3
